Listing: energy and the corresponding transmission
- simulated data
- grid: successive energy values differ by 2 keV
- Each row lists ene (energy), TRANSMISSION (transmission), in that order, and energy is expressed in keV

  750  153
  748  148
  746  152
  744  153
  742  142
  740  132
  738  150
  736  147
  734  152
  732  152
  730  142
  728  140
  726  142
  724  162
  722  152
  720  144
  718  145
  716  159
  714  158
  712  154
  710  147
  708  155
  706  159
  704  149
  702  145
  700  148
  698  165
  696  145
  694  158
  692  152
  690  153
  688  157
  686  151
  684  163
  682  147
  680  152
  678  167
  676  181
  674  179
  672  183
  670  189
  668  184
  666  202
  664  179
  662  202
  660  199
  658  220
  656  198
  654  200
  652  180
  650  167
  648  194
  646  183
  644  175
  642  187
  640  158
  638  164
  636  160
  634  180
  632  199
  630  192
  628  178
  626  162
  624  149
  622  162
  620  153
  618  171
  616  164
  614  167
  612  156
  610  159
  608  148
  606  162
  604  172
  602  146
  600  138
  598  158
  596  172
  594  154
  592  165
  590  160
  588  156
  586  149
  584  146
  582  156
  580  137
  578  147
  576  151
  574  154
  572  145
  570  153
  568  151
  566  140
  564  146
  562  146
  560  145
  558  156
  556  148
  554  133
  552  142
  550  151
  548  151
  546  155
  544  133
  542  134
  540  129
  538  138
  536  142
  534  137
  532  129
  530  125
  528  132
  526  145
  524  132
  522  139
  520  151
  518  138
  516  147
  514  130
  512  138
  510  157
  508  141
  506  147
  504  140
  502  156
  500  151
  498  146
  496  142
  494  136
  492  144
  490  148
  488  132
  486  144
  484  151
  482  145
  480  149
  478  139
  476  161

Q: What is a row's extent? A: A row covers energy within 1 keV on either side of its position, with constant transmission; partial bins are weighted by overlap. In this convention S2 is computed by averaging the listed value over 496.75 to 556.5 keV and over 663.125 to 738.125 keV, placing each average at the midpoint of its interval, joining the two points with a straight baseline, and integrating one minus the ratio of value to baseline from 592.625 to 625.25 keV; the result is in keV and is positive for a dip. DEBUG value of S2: -2.0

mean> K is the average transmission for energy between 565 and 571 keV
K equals 148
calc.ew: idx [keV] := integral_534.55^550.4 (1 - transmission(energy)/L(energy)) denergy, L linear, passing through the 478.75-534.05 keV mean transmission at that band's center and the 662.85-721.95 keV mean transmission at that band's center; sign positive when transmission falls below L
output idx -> 0.5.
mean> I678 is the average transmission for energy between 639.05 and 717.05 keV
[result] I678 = 170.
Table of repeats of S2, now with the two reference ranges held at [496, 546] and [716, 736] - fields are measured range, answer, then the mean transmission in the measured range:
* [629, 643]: -3.13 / 177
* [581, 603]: -1.77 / 155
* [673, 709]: -2.45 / 157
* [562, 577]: -0.66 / 148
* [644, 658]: -4.15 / 188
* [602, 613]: -1.11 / 158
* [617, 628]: -1.28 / 161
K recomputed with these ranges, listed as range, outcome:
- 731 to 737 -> 150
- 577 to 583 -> 147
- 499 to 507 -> 148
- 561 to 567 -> 144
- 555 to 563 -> 149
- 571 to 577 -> 150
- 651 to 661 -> 199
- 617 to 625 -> 159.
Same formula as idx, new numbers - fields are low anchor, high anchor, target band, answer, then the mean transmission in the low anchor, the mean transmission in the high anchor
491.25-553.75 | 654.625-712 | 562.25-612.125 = -0.13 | 141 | 169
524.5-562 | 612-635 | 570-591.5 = 0.50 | 140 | 170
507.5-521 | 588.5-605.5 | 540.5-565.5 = 0.94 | 143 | 158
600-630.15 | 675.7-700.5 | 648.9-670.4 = -4.71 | 161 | 156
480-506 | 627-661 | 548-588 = 4.13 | 145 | 184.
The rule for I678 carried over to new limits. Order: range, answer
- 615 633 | 170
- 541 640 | 155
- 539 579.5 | 145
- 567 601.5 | 152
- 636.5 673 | 187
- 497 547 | 140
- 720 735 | 149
